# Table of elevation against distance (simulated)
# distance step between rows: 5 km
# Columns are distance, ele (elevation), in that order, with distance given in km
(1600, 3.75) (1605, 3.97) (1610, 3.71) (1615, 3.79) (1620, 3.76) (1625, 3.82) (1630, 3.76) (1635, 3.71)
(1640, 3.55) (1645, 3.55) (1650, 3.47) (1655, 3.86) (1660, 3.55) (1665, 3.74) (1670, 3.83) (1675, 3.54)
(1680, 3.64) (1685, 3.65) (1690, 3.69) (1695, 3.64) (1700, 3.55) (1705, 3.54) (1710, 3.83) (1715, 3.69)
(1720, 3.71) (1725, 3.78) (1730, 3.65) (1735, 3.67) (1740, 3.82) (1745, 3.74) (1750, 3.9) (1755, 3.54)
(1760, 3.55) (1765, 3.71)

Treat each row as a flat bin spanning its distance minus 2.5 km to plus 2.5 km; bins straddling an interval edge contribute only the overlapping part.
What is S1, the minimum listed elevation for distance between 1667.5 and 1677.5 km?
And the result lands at 3.54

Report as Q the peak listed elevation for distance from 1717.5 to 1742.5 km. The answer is 3.82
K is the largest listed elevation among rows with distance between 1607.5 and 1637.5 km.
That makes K 3.82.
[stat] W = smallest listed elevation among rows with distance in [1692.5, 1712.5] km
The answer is 3.54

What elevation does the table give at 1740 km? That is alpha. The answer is 3.82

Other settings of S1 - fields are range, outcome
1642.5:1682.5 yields 3.47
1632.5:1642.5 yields 3.55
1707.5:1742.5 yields 3.65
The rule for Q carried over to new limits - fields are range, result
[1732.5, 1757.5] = 3.9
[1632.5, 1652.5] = 3.71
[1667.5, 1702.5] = 3.83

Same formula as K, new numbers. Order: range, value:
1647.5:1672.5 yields 3.86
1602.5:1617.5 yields 3.97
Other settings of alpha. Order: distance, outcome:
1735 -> 3.67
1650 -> 3.47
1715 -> 3.69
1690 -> 3.69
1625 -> 3.82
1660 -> 3.55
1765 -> 3.71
